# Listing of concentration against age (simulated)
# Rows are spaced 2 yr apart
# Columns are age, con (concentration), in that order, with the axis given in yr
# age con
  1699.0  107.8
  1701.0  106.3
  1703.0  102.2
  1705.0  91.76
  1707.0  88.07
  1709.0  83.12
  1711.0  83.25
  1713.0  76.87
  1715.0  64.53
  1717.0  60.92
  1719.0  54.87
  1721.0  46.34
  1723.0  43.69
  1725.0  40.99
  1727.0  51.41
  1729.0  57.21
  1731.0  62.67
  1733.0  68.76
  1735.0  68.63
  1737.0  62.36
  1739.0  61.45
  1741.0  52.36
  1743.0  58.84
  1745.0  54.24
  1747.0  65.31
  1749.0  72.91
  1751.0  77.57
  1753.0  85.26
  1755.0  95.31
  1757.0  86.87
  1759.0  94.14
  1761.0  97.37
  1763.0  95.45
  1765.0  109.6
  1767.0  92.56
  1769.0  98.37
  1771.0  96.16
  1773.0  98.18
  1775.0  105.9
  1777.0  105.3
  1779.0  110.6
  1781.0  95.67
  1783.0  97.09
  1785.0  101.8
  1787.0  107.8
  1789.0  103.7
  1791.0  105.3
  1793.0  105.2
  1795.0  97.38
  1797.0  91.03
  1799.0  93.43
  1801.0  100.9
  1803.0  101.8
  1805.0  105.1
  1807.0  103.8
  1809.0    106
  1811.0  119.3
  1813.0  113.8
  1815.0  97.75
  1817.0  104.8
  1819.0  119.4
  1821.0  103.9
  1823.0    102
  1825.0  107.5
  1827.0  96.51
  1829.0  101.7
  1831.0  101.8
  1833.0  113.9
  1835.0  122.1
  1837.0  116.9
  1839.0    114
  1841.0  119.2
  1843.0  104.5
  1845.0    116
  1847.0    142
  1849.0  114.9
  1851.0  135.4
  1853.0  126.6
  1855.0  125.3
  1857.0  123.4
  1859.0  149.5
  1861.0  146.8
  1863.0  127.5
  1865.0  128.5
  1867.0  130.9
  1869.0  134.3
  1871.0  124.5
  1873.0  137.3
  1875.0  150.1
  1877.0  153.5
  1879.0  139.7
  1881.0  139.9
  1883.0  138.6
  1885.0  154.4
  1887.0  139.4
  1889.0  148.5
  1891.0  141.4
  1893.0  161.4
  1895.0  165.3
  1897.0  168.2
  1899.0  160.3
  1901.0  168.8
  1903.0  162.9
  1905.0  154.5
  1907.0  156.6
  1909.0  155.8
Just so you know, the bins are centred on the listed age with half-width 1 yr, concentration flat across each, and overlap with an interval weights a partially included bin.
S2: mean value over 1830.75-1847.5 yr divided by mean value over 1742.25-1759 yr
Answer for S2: 1.54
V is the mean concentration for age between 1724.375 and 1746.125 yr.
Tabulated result 58.4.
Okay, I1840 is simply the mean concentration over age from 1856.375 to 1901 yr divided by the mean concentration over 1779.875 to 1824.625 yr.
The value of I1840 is 1.40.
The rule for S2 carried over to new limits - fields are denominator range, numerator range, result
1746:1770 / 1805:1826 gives 1.21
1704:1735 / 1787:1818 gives 1.59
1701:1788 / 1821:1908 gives 1.67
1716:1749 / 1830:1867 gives 2.16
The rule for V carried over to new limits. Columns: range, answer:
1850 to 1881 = 136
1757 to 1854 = 106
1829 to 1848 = 116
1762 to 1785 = 101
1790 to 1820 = 104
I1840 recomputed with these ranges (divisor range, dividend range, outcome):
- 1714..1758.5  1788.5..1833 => 1.63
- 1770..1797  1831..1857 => 1.18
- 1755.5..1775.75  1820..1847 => 1.14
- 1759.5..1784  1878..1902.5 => 1.52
